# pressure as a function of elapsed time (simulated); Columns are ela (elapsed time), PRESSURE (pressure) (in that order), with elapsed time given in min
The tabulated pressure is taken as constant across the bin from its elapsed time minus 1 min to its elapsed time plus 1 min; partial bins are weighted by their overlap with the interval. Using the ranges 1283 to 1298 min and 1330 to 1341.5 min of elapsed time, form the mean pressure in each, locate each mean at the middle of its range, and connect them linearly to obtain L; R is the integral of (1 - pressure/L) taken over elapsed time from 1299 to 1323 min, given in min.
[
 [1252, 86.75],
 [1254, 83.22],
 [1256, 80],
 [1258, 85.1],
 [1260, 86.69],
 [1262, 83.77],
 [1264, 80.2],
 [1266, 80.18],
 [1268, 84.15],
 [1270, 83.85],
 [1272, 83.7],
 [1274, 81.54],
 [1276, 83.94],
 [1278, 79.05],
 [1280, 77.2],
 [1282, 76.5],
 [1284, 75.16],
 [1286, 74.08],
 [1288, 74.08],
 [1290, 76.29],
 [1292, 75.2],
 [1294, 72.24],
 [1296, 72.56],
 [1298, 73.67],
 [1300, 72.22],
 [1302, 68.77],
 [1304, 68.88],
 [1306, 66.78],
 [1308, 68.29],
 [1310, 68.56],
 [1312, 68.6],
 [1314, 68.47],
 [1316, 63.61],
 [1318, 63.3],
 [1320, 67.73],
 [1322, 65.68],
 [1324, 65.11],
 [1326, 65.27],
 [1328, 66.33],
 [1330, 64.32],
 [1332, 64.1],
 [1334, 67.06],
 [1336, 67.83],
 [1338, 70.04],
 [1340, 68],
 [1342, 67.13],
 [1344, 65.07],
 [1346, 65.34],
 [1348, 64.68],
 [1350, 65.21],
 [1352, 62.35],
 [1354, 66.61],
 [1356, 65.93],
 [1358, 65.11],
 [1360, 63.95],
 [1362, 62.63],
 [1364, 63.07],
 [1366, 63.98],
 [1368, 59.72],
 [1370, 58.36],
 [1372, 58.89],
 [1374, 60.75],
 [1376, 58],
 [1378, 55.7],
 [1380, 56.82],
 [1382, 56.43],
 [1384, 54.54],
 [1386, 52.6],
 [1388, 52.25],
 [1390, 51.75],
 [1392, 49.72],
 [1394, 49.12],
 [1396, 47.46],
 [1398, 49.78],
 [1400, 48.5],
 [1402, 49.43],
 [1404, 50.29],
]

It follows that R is 1.16 min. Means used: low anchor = 74.2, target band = 67.6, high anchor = 67.1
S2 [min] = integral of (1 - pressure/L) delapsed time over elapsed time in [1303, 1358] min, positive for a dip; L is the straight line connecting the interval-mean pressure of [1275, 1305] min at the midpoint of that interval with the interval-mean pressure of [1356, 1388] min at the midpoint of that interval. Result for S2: 0.6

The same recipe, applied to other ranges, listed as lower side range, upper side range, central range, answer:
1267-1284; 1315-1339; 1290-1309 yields 0.69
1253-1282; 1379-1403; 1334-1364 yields -1.82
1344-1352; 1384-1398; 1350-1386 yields -1.50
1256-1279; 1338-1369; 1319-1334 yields 1.02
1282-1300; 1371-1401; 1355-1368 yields -1.09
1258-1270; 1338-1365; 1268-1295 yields 0.52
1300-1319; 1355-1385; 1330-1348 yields -0.73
